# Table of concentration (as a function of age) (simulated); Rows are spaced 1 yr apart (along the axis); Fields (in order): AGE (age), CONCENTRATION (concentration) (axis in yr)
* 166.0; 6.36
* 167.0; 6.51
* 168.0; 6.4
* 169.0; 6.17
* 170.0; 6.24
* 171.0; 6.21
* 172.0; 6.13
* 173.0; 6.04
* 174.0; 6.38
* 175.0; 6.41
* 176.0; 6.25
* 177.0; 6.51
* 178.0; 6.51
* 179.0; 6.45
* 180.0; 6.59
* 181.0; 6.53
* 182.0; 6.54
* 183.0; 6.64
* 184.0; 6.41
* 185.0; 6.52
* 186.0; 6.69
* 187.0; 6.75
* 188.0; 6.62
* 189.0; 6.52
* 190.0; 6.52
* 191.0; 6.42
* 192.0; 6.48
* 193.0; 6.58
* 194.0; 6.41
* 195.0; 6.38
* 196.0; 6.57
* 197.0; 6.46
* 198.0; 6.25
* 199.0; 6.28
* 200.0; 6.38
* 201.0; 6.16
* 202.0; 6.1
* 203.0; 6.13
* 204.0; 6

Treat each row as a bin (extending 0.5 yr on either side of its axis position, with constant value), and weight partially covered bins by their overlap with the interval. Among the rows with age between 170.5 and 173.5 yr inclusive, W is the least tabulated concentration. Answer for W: 6.04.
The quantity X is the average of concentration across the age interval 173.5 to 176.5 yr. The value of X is 6.35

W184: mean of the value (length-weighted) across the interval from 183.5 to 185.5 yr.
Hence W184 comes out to 6.46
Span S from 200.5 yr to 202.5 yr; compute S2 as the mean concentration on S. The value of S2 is 6.13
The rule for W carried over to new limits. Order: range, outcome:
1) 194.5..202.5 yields 6.1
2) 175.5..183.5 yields 6.25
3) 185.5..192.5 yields 6.42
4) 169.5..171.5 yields 6.21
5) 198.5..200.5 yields 6.28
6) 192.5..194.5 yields 6.41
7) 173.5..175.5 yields 6.38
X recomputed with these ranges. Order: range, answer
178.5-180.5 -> 6.52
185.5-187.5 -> 6.72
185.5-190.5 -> 6.62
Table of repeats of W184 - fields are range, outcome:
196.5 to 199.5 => 6.33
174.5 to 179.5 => 6.43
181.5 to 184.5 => 6.53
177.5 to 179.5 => 6.48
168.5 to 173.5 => 6.16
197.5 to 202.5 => 6.23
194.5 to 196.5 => 6.47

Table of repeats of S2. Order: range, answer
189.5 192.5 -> 6.47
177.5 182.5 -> 6.52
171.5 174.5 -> 6.18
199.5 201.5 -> 6.27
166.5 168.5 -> 6.46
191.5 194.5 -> 6.49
